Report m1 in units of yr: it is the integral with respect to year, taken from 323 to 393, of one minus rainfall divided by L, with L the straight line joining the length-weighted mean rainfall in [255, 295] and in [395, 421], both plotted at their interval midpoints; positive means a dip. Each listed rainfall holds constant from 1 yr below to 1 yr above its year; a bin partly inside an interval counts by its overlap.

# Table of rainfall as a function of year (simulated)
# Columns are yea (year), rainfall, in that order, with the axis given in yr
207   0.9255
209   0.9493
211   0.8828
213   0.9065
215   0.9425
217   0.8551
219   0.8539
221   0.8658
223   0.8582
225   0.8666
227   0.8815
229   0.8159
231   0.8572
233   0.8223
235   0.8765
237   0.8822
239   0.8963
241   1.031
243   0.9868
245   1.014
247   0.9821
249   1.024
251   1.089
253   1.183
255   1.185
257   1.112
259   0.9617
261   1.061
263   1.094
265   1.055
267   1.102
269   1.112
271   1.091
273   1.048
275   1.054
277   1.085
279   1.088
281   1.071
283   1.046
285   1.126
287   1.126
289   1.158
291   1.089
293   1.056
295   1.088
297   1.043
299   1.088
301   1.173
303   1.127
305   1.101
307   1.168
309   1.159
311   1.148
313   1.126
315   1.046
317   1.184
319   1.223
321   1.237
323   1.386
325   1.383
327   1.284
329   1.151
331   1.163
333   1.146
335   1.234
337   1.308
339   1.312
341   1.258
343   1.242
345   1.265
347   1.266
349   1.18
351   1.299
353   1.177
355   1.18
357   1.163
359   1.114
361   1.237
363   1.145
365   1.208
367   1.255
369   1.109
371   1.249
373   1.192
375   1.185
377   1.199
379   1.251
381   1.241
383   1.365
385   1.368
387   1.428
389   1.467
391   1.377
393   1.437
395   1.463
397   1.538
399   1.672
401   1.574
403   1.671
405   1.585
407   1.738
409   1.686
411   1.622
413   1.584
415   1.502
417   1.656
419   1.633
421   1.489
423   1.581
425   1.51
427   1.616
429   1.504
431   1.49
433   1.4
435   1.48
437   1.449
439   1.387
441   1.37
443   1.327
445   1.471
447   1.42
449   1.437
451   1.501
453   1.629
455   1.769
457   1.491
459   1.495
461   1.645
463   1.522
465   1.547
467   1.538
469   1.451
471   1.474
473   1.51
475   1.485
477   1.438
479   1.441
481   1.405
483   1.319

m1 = 7.8 yr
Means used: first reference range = 1.08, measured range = 1.25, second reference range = 1.61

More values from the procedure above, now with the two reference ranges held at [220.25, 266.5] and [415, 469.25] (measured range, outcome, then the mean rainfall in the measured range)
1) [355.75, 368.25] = 1.1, 1.19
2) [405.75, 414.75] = -1.4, 1.64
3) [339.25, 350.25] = 0.0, 1.25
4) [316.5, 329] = -0.9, 1.28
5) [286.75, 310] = 0.2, 1.11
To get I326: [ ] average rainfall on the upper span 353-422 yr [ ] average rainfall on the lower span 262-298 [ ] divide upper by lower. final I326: 1.3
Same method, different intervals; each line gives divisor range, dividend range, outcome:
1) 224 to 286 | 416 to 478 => 1.48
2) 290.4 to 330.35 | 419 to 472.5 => 1.29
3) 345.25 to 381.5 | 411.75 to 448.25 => 1.24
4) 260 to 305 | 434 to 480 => 1.37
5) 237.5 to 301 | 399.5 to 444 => 1.44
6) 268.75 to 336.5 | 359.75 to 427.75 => 1.25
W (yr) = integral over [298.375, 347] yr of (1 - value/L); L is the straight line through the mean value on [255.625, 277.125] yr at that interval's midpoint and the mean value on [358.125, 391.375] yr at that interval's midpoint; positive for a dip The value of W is -1.6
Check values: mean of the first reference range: 1.07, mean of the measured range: 1.21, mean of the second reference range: 1.26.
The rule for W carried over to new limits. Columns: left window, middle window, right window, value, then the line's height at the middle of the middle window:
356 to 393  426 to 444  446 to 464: 0.3 yr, 1.47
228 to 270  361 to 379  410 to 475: 1.7 yr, 1.32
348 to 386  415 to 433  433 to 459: -1.9 yr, 1.4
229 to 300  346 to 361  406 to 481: 0.9 yr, 1.28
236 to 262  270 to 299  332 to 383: 0.2 yr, 1.09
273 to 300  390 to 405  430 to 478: -2.0 yr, 1.35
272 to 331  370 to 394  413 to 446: 0.9 yr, 1.36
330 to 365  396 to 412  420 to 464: -2.9 yr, 1.39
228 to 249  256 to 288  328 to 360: -2.0 yr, 1.02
